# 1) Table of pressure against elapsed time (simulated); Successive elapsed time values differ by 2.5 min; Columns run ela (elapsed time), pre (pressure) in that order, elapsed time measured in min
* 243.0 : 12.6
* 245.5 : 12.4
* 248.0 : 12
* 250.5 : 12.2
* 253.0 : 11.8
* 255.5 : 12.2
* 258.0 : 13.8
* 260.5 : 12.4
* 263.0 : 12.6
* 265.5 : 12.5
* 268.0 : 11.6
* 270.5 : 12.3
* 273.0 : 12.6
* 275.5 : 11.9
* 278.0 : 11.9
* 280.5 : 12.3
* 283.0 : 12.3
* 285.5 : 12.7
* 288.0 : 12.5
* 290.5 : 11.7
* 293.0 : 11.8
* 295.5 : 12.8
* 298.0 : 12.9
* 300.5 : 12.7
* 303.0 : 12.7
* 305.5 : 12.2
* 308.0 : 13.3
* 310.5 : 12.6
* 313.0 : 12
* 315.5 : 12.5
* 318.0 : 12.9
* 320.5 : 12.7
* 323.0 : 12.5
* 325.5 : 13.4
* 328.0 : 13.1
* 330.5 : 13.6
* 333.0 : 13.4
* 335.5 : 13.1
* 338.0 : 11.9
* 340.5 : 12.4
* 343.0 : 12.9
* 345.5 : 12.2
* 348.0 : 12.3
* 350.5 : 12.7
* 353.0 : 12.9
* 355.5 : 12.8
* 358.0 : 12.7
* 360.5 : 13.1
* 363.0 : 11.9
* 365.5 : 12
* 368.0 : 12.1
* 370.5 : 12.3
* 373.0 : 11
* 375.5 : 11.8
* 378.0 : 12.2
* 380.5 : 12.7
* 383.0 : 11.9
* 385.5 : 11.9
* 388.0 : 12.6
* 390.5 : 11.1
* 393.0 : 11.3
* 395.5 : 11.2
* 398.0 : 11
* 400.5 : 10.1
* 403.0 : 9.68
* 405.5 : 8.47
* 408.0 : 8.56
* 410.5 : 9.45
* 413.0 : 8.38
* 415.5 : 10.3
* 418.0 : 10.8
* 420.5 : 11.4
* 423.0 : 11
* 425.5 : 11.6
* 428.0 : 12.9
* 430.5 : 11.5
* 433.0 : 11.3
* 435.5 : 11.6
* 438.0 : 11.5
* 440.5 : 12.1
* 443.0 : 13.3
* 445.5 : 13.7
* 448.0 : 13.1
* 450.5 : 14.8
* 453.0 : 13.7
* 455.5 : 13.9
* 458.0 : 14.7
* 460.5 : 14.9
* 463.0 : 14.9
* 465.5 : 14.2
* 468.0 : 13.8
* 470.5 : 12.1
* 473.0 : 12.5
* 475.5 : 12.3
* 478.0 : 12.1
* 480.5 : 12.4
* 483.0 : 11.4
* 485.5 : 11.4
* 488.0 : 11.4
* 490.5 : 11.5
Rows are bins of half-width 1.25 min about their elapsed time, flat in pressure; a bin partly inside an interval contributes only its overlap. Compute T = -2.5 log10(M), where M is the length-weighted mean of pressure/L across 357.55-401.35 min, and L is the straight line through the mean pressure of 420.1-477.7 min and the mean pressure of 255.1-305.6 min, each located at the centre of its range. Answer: 0.078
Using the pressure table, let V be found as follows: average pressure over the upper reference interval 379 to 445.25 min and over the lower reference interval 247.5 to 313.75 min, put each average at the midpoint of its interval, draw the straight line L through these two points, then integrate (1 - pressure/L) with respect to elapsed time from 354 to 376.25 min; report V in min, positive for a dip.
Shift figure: -1.2 min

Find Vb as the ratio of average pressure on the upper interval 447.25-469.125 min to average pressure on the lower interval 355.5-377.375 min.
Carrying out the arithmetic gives 1.17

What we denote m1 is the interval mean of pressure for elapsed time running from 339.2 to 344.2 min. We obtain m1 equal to 12.6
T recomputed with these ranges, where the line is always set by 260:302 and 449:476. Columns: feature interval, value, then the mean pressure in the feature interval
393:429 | 0.28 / 10.4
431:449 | 0.11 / 12.3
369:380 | 0.11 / 11.9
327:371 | 0.02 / 12.6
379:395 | 0.11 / 11.9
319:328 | -0.02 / 12.9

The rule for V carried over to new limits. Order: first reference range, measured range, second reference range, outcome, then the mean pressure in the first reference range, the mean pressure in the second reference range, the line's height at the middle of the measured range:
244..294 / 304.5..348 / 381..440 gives -3.8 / 12.3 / 10.9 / 11.7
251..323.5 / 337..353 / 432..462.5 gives 0.4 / 12.4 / 13.3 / 12.7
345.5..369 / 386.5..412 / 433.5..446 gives 4.2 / 12.5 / 12.3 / 12.4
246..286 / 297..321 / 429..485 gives -0.4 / 12.3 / 13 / 12.5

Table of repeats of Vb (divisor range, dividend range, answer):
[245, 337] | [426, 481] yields 1.04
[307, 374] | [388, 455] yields 0.90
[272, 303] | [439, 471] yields 1.12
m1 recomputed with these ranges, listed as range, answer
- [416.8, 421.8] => 11.1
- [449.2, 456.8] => 14.1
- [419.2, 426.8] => 11.3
